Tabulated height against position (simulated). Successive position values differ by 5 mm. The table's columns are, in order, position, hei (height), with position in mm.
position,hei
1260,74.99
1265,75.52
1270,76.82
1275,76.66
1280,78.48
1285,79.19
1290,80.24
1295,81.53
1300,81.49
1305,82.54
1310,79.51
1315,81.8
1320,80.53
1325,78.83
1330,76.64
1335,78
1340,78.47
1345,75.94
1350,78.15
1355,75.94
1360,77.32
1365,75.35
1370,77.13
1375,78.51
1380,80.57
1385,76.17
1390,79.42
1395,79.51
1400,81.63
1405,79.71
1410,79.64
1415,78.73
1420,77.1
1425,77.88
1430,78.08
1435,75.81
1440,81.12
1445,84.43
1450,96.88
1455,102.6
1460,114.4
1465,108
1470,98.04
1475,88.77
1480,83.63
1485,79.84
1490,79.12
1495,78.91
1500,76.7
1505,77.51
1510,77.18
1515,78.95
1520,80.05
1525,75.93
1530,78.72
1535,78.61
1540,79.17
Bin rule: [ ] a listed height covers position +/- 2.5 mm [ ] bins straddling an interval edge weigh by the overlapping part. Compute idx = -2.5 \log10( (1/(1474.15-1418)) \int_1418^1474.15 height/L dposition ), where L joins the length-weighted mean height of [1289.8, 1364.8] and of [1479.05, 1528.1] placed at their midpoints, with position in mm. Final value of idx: -0.15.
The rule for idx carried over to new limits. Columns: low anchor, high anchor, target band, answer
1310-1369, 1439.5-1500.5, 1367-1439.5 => 0.08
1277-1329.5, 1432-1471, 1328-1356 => 0.09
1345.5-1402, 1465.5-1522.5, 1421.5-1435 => 0.04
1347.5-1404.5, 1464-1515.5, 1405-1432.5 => 0.03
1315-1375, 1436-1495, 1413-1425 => 0.11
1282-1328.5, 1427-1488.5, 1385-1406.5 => 0.09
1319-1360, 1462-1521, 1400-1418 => 0.01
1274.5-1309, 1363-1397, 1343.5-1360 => 0.03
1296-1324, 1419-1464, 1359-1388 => 0.10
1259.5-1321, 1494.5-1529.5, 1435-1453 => -0.11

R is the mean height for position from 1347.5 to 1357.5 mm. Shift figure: 77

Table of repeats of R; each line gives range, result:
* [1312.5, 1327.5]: 80.4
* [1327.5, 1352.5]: 77.4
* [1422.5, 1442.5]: 78.2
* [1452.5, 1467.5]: 108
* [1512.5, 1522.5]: 79.5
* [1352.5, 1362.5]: 76.6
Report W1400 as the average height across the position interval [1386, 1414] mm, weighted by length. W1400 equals 79.7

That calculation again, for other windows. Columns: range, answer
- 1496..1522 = 78.1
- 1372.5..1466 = 84.4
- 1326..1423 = 78.1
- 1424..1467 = 91.3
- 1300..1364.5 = 78.6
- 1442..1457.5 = 94.2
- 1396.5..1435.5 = 78.7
